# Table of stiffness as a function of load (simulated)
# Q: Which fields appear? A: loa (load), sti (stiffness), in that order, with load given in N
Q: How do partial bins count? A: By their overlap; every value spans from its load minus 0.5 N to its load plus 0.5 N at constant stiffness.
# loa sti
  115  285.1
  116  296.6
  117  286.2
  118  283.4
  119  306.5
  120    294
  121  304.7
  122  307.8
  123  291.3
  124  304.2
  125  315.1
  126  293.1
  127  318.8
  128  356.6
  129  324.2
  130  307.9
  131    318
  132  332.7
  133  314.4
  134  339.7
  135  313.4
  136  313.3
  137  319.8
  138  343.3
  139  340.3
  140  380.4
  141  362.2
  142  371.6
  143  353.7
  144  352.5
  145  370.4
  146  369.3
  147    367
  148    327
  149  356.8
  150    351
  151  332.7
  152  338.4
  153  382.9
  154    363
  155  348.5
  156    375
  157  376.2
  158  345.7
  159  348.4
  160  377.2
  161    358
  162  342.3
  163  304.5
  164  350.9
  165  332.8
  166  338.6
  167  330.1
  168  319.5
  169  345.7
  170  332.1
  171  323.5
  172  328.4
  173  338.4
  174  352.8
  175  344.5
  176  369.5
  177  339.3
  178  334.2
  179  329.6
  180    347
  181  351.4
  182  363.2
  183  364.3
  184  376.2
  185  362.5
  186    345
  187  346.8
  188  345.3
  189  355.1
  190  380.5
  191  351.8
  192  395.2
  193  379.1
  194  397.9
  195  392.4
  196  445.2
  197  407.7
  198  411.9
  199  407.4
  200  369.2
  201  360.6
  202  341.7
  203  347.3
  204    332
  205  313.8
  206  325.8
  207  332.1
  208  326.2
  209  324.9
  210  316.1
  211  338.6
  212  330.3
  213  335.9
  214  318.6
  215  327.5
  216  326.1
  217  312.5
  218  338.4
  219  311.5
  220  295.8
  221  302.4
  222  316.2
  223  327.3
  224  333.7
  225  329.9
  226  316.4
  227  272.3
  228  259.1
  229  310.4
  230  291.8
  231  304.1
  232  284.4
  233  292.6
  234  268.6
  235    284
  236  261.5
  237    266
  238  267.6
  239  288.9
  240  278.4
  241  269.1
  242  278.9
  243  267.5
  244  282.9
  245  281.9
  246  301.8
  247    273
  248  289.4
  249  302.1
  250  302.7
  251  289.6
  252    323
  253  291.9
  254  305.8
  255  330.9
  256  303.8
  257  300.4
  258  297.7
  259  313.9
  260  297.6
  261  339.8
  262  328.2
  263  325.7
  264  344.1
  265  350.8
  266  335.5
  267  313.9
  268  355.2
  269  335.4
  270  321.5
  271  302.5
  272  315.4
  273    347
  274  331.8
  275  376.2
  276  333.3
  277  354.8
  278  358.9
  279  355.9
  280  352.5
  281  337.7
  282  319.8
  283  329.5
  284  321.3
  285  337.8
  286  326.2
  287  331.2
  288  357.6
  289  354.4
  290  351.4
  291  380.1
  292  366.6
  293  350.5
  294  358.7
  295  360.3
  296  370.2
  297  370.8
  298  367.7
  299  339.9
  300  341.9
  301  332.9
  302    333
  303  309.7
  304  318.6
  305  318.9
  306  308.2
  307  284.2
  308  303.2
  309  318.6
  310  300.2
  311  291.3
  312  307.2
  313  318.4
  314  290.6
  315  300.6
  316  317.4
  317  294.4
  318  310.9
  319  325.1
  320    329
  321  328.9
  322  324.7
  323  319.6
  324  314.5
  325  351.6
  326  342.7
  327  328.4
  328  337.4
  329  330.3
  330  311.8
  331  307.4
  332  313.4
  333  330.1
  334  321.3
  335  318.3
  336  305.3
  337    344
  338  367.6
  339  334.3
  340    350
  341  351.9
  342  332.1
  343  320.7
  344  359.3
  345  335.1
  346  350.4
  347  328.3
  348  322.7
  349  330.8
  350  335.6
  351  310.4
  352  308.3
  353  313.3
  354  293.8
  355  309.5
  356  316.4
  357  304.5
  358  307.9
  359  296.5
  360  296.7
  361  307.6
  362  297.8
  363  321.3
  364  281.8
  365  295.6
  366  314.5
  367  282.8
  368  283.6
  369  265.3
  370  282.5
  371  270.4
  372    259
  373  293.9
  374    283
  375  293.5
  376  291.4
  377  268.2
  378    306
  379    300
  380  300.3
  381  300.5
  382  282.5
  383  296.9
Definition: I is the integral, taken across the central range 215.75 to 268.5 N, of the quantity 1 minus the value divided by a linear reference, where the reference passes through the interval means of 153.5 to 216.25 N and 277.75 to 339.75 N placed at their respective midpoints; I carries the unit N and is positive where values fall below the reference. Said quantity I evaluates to 6.1 N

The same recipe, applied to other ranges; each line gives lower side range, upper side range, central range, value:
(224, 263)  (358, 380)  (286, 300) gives -3.0 N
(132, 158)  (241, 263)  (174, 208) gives -3.5 N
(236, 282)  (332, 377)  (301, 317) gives 0.2 N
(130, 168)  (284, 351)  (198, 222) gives 0.5 N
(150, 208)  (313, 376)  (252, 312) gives -0.4 N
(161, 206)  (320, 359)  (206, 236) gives 3.2 N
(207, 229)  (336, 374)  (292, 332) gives -1.4 N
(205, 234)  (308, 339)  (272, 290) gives -1.4 N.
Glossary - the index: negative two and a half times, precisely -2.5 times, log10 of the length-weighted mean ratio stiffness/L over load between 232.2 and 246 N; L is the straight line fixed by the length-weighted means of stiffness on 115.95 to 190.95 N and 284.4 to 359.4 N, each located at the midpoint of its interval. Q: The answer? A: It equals 0.201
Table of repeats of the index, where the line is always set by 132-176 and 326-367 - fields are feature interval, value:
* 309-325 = 0.04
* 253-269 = 0.03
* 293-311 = -0.01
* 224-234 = 0.14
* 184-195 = -0.08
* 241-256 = 0.14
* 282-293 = -0.05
